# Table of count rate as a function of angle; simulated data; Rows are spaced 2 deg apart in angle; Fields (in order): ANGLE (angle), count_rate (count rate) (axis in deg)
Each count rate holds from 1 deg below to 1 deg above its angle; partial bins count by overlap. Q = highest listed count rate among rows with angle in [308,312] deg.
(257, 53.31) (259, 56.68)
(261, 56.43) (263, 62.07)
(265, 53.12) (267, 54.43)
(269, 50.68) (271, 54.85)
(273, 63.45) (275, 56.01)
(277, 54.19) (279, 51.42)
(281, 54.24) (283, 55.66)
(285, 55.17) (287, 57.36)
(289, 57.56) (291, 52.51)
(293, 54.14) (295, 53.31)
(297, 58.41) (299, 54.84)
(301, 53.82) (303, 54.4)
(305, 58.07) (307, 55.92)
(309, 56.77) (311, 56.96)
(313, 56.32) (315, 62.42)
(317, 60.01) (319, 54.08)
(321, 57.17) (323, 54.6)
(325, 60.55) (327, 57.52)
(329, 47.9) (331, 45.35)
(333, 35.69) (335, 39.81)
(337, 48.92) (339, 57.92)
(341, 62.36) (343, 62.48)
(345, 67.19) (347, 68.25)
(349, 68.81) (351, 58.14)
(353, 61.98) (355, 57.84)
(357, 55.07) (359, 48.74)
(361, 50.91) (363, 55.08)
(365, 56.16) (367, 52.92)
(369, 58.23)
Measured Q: 56.96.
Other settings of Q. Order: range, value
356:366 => 56.16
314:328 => 62.42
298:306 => 58.07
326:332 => 57.52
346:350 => 68.81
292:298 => 58.41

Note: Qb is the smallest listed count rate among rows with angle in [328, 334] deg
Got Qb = 35.69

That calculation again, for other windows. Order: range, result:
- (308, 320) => 54.08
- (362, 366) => 55.08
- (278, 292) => 51.42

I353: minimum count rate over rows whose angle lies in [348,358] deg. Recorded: 55.07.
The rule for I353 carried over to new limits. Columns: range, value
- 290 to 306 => 52.51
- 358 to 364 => 48.74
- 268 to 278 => 50.68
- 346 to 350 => 68.25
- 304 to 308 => 55.92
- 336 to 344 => 48.92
